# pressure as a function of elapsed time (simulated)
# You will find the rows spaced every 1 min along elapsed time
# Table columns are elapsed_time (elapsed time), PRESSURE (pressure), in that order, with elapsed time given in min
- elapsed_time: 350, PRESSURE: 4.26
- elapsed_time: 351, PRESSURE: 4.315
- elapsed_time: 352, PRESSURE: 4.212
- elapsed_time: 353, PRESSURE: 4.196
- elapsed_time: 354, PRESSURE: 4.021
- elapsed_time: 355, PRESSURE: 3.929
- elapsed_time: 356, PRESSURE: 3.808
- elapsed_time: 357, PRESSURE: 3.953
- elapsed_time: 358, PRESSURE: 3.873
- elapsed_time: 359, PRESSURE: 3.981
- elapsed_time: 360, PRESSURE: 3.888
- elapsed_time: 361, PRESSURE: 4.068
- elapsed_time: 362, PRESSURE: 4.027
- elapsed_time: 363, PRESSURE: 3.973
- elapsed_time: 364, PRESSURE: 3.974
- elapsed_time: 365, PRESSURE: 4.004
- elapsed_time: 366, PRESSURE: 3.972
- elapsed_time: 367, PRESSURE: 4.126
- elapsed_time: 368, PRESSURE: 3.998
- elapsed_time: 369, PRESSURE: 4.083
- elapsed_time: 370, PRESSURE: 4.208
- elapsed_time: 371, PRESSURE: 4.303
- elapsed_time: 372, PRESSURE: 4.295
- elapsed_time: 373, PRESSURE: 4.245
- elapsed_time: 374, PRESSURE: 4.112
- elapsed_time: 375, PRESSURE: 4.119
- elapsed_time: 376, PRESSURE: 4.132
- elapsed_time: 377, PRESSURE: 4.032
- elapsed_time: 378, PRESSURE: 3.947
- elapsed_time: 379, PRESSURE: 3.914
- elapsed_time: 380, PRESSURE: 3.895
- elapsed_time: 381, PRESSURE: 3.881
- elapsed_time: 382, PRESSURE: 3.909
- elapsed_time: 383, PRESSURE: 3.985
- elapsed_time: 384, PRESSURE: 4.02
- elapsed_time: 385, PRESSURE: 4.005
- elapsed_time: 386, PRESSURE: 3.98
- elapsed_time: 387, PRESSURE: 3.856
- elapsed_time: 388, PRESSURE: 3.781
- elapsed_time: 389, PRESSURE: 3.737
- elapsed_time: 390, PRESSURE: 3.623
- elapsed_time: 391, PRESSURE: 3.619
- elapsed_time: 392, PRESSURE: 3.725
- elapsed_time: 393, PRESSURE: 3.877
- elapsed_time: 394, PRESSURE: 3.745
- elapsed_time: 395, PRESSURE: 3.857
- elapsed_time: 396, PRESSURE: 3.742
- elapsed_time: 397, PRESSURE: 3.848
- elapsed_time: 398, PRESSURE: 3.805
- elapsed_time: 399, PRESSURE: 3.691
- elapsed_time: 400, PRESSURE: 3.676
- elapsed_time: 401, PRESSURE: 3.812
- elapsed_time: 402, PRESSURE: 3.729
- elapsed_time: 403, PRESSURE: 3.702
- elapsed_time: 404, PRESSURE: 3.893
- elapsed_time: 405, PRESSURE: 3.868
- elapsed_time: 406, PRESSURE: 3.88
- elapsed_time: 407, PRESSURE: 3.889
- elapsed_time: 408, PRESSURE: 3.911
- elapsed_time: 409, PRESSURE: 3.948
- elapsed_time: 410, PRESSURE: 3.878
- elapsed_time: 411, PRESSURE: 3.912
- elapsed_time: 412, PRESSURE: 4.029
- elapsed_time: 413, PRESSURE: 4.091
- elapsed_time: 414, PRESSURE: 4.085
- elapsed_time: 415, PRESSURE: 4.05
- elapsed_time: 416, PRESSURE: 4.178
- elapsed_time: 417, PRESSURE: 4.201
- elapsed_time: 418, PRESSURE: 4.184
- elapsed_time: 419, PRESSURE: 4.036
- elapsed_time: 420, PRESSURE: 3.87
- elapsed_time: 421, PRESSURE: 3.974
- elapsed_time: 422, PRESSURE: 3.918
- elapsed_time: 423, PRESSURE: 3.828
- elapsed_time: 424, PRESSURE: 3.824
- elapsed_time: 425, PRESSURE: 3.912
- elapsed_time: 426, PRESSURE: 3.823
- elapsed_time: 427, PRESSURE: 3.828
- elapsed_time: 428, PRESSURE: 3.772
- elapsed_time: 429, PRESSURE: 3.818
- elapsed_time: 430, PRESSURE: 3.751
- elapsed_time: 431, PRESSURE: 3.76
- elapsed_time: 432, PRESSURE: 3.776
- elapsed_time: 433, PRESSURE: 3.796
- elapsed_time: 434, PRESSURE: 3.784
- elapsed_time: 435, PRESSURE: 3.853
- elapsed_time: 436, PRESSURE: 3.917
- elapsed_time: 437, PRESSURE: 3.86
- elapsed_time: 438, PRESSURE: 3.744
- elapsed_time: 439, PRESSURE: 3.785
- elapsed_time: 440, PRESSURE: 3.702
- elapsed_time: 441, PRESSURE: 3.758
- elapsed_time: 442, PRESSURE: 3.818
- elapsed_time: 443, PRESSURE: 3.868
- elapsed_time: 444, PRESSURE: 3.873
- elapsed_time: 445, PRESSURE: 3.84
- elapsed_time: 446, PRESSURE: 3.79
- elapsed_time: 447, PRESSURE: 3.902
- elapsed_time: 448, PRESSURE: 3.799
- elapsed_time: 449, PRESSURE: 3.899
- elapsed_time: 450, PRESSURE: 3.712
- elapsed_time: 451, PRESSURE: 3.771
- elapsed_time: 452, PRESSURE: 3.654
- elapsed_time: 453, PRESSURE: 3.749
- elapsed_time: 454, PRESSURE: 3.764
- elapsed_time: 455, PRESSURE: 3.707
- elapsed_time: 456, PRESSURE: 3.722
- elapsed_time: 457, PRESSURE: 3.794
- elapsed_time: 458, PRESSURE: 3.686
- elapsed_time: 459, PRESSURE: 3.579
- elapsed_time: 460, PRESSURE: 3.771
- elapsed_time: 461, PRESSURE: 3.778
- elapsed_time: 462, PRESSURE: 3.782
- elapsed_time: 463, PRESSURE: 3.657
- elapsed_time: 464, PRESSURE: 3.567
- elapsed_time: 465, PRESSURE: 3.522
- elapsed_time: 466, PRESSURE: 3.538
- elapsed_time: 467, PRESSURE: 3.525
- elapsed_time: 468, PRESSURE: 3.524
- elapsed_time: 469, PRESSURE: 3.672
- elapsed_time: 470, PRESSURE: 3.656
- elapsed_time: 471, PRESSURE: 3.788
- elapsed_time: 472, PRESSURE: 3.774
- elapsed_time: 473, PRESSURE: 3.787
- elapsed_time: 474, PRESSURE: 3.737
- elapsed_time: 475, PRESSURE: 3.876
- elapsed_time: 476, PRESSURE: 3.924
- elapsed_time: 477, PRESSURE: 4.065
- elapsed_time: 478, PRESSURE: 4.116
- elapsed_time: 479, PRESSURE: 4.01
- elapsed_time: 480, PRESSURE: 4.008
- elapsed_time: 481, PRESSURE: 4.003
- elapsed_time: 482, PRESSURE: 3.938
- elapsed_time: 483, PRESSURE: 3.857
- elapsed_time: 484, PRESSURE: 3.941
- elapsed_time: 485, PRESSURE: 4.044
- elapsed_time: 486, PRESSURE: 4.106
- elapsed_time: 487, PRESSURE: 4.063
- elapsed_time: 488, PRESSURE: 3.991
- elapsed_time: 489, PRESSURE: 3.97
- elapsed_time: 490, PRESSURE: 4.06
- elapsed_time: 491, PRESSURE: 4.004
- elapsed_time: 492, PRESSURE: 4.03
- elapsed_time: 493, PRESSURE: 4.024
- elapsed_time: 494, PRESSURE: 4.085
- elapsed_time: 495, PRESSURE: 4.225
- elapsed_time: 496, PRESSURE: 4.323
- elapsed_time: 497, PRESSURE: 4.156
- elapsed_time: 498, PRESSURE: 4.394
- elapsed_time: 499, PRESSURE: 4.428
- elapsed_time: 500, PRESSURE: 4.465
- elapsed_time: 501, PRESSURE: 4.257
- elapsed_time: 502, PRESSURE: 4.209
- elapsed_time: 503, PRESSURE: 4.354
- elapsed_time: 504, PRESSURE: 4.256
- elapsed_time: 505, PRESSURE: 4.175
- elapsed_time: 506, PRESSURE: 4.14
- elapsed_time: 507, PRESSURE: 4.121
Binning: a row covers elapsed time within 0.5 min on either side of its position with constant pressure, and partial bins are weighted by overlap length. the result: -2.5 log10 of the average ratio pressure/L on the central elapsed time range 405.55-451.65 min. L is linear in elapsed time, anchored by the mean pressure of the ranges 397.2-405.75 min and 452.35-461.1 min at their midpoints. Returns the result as -0.04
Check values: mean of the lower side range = 3.78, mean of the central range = 3.88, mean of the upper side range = 3.72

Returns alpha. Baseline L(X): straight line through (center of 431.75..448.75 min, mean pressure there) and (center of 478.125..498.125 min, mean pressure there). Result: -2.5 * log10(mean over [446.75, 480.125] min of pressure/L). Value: 0.05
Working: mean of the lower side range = 3.82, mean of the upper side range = 4.06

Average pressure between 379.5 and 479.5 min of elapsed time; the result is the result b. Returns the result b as 3.83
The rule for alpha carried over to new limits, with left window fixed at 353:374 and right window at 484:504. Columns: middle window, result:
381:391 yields 0.05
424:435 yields 0.08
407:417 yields 0.02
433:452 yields 0.08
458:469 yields 0.14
